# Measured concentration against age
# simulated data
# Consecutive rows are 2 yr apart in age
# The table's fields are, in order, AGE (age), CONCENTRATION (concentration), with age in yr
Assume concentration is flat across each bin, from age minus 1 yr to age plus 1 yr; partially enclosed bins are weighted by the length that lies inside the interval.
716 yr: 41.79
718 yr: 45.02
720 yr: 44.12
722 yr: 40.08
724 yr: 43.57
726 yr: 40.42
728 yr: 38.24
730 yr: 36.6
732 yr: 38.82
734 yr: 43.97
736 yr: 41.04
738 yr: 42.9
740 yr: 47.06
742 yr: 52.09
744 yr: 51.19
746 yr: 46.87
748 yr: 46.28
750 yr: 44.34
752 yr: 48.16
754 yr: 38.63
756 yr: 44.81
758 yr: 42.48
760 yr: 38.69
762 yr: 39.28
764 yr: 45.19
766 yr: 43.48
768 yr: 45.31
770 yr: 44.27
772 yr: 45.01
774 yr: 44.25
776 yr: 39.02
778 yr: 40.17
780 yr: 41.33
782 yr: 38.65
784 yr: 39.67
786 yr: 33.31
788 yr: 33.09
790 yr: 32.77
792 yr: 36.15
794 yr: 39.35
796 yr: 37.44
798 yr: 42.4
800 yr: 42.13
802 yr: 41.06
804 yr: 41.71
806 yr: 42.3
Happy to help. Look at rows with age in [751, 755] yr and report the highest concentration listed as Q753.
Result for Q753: 48.16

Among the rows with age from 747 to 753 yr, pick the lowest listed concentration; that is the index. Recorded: 44.34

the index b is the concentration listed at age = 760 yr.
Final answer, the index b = 38.69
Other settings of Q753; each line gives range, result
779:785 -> 41.33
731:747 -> 52.09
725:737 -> 43.97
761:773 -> 45.31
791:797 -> 39.35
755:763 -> 44.81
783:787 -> 39.67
